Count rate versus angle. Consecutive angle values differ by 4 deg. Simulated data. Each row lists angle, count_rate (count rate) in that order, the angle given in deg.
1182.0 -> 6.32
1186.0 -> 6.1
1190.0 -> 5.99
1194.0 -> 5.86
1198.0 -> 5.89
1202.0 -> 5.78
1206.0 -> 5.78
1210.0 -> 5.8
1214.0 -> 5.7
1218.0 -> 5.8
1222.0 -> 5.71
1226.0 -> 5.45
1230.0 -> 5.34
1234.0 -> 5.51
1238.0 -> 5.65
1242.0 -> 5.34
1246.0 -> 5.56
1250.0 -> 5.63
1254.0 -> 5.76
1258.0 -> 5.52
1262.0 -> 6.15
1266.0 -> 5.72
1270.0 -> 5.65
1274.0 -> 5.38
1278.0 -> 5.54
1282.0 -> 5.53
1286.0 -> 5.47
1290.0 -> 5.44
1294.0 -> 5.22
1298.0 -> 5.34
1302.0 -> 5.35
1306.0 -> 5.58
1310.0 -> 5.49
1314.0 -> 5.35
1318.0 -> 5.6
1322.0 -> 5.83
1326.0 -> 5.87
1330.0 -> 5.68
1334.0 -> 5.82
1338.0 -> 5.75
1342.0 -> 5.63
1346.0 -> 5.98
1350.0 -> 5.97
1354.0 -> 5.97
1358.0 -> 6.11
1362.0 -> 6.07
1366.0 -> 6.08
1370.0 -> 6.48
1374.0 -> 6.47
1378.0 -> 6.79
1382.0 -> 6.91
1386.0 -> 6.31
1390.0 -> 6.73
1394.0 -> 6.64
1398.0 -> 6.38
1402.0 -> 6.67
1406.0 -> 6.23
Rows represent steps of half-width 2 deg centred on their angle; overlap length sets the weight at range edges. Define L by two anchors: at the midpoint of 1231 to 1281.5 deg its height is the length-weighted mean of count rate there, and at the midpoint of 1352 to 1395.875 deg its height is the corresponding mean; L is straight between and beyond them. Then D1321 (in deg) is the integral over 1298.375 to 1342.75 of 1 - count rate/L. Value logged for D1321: 3.1 deg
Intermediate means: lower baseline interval 5.61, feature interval 5.62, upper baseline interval 6.41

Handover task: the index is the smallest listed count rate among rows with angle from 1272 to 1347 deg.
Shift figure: 5.22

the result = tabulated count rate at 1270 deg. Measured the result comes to 5.65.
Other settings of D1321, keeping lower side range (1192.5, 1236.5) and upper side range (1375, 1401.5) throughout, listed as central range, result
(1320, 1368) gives 3.7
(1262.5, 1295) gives 2.7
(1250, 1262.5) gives 0.4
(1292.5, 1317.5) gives 3.1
